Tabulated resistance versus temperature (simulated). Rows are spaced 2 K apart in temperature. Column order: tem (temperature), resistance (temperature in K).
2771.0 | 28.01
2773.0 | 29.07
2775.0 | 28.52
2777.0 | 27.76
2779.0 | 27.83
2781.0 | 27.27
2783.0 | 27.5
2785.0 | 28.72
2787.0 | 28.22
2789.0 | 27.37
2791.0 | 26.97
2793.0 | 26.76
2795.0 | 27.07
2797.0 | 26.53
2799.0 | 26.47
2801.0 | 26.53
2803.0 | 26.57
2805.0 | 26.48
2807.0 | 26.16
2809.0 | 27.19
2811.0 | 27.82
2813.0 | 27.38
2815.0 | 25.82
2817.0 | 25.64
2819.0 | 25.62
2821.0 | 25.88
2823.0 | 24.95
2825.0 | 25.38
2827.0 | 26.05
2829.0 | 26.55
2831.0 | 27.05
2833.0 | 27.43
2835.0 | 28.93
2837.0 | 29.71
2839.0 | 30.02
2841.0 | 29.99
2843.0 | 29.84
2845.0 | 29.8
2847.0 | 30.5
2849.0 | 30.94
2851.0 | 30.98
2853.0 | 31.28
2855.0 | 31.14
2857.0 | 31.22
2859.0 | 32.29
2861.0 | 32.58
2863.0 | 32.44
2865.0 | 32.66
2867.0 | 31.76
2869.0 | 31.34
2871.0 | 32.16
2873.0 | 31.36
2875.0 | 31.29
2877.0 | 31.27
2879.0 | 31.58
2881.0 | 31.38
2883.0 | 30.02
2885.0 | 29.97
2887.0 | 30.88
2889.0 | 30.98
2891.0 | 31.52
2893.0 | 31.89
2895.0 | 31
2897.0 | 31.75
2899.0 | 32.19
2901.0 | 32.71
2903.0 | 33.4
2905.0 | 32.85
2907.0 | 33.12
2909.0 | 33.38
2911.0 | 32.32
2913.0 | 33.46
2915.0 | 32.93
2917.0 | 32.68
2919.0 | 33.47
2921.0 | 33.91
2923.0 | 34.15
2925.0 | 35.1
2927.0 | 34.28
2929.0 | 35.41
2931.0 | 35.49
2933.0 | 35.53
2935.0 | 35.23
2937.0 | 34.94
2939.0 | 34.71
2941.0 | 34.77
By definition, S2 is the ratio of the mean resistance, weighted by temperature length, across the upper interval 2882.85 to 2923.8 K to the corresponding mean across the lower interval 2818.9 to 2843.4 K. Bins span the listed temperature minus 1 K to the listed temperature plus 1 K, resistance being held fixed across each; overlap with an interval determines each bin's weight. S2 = 1.18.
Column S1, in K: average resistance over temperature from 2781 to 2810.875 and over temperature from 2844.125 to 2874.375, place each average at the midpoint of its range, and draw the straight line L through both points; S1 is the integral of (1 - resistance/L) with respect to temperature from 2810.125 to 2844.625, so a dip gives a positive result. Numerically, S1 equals 2.3 K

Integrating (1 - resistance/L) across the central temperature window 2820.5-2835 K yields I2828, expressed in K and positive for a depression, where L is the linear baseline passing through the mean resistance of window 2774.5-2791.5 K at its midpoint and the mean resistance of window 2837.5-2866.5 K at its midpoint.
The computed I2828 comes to 1.7 K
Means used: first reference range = 27.8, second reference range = 31.1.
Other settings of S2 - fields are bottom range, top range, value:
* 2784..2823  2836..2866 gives 1.16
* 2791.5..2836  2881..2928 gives 1.22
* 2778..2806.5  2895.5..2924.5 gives 1.22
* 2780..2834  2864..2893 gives 1.17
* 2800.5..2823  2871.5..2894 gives 1.18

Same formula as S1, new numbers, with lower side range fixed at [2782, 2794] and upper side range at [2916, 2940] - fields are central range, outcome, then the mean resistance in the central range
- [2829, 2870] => 0.2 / 30.5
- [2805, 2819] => 1.1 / 26.6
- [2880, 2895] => 0.7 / 31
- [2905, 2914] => 0.2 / 33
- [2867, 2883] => 0.3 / 31.4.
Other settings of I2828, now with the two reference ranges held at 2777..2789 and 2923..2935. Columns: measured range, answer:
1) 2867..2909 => 1.7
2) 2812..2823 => 1.3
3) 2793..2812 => 1.4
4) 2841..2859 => 0.2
